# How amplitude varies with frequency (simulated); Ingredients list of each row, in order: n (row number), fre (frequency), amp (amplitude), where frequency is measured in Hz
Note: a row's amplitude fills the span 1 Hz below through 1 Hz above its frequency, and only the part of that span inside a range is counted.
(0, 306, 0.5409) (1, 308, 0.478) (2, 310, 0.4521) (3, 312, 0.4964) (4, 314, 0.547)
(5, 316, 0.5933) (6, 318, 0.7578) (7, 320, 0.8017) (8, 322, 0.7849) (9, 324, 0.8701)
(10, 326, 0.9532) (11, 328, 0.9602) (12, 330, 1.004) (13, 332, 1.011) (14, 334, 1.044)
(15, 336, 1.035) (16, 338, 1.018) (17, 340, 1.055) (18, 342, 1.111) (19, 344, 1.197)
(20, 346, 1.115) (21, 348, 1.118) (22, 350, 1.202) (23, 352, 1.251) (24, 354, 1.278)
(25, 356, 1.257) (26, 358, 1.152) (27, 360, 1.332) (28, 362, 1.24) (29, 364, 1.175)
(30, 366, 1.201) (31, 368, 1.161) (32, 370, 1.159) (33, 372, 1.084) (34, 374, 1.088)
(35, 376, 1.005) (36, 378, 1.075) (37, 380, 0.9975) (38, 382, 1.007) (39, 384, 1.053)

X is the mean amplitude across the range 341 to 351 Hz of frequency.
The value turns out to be 1.15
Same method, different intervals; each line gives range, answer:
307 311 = 0.465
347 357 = 1.22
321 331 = 0.914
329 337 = 1.02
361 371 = 1.19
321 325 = 0.828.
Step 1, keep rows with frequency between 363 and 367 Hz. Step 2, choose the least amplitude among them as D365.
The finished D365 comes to 1.175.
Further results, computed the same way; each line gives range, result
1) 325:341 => 0.9532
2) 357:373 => 1.084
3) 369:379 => 1.005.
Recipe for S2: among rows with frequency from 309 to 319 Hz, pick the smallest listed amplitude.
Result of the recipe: 0.4521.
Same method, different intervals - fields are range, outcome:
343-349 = 1.115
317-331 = 0.7578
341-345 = 1.111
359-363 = 1.24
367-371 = 1.159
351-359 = 1.152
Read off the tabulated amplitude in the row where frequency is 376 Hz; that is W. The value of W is 1.005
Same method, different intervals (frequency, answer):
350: 1.202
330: 1.004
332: 1.011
